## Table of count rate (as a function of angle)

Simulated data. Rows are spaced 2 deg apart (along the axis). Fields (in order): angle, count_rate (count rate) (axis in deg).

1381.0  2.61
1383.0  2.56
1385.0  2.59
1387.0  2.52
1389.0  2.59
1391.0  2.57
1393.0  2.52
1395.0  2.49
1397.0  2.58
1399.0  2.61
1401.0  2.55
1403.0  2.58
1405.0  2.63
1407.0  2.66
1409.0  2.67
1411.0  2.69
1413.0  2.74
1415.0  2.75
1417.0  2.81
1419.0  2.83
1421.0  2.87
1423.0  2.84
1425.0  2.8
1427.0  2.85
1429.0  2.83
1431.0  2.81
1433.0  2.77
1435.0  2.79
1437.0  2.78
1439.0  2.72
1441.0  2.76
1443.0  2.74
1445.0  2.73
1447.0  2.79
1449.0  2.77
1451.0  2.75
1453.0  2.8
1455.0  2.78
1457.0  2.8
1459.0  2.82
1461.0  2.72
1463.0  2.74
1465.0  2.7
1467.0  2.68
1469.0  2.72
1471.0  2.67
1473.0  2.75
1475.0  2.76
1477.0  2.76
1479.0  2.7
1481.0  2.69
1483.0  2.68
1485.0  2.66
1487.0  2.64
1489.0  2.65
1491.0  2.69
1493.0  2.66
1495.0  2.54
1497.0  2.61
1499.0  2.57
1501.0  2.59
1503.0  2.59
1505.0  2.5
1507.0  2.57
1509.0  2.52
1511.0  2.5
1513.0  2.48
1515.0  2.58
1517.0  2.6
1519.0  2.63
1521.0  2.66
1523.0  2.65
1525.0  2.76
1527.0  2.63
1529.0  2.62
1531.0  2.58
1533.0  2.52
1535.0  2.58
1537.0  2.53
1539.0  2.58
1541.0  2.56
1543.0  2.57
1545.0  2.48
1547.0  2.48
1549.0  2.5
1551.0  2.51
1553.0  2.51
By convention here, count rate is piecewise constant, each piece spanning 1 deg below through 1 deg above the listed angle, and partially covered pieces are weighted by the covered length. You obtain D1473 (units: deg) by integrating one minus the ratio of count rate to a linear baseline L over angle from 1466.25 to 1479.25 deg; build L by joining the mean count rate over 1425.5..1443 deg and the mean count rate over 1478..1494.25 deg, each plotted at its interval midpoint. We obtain -0.11 deg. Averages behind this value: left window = 2.79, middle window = 2.72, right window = 2.67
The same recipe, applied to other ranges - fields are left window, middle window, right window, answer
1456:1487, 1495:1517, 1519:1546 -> 0.8 deg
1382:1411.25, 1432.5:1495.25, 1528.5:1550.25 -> -4.0 deg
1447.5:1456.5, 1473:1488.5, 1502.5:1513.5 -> -0.3 deg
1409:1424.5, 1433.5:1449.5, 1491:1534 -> -0.2 deg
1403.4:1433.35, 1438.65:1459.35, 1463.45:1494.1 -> -0.3 deg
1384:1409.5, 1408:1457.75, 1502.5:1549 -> -3.9 deg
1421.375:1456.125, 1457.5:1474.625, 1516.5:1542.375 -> 0.0 deg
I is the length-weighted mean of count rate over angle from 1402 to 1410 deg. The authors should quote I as 2.63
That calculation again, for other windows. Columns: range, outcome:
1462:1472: 2.7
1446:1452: 2.77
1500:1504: 2.59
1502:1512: 2.54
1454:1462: 2.78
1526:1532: 2.61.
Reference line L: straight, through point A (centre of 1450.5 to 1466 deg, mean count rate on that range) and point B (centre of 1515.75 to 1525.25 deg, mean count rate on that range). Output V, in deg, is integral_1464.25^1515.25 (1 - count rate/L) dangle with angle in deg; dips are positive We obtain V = 1.4 deg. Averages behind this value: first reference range 2.76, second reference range 2.65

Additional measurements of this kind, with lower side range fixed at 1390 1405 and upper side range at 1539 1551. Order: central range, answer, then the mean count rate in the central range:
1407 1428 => -1.8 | 2.78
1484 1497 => -0.5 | 2.64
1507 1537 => -0.7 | 2.59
